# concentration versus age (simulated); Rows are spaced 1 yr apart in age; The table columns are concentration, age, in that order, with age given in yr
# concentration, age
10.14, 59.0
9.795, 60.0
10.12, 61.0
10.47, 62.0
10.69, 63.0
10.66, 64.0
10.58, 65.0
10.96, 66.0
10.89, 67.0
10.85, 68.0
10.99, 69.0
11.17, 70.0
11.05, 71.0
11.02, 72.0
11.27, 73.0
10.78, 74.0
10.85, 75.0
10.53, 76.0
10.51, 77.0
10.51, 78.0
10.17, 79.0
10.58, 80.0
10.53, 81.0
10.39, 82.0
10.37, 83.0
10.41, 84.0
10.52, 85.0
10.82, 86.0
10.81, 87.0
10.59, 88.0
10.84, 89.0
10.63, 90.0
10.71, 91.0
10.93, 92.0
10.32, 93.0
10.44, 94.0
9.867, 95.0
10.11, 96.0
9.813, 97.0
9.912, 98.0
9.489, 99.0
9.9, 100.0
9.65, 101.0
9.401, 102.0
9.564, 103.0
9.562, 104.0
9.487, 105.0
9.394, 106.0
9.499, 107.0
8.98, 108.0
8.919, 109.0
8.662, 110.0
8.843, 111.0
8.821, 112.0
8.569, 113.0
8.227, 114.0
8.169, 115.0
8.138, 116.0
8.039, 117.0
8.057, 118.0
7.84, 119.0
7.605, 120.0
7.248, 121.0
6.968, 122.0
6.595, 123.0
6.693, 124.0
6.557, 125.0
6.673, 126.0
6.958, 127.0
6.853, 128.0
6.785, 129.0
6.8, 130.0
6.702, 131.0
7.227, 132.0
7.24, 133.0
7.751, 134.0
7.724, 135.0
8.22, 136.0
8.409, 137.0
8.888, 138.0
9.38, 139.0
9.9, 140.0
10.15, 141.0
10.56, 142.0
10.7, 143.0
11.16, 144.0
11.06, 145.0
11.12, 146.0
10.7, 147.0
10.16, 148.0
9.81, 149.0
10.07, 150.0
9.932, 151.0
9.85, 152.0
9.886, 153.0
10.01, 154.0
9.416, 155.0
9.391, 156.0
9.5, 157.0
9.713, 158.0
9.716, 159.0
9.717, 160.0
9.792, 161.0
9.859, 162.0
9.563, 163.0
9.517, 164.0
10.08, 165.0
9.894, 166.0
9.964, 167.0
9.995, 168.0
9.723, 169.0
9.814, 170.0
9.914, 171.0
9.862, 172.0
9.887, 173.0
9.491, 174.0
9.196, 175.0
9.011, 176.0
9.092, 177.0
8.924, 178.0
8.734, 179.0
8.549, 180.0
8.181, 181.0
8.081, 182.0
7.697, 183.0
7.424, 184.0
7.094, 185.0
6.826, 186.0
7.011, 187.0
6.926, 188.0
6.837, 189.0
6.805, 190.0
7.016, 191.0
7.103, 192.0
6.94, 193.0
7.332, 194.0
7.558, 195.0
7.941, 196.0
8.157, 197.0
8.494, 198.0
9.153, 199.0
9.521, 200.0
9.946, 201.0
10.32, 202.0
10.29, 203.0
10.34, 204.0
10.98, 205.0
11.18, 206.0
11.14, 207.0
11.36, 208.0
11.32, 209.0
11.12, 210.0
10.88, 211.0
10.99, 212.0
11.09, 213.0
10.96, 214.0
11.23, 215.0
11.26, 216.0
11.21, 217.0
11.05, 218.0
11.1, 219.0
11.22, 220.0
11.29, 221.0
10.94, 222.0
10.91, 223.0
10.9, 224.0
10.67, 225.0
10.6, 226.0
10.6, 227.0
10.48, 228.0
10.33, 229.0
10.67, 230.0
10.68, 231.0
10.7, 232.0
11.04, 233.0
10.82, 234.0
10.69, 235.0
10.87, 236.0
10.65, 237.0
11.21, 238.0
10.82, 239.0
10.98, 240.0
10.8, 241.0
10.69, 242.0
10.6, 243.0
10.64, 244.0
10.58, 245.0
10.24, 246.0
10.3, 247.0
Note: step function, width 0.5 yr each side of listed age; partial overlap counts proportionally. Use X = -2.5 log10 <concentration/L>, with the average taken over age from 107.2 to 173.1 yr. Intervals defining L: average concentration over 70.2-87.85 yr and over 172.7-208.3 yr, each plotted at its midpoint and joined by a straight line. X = 0.07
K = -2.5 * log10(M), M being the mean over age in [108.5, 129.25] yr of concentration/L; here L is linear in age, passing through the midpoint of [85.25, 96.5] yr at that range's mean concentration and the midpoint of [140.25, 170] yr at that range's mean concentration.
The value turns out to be 0.32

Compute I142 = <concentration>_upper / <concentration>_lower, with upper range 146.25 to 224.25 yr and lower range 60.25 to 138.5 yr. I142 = 1.0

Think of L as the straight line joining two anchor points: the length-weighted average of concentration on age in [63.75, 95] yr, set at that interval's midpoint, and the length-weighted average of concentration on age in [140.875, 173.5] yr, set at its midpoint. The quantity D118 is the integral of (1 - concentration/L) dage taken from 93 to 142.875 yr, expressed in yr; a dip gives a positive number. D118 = 8.9 yr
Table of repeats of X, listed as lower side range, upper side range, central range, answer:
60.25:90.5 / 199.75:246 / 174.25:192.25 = 0.35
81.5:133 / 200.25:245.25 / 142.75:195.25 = 0.09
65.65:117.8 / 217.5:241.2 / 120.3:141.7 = 0.32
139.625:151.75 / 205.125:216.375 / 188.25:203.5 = 0.32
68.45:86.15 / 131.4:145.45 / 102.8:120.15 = 0.13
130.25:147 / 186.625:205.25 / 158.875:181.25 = -0.10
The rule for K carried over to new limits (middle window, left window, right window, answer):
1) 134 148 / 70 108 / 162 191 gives -0.050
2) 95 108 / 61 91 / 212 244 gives 0.117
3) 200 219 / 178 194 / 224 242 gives -0.196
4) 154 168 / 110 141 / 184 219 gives -0.145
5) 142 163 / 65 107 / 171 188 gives -0.122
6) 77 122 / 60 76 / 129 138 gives -0.036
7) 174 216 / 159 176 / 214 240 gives 0.142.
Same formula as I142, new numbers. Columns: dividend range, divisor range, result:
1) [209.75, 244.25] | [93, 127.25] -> 1.26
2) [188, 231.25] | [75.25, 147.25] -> 1.09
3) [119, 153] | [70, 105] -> 0.83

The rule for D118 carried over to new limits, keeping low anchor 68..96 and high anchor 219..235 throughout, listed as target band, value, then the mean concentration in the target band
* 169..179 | 1.2 yr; 9.44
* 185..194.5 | 3.3 yr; 6.98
